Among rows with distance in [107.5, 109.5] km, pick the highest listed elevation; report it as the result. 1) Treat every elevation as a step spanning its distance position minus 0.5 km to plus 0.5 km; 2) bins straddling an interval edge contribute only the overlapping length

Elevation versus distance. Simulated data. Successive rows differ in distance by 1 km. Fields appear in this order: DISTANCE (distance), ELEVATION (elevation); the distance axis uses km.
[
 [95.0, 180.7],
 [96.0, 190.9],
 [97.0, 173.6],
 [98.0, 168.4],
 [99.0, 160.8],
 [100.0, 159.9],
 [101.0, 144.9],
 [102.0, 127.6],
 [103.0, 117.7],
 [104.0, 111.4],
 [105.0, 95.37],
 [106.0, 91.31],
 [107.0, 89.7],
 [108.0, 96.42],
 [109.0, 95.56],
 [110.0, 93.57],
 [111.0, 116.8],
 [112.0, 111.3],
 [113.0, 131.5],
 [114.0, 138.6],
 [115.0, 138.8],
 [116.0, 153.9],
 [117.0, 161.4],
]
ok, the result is 96.42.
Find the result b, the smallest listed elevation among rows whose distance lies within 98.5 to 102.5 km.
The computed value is 127.6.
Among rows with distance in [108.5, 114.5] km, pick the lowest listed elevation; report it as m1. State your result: 93.57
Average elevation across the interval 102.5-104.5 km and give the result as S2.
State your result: 115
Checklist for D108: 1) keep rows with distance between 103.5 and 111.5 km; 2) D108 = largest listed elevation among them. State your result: 116.8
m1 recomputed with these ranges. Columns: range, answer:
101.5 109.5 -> 89.7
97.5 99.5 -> 160.8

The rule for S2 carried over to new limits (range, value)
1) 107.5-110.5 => 95.2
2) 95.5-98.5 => 178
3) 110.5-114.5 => 125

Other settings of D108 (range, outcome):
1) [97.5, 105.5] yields 168.4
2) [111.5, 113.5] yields 131.5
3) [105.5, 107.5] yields 91.31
